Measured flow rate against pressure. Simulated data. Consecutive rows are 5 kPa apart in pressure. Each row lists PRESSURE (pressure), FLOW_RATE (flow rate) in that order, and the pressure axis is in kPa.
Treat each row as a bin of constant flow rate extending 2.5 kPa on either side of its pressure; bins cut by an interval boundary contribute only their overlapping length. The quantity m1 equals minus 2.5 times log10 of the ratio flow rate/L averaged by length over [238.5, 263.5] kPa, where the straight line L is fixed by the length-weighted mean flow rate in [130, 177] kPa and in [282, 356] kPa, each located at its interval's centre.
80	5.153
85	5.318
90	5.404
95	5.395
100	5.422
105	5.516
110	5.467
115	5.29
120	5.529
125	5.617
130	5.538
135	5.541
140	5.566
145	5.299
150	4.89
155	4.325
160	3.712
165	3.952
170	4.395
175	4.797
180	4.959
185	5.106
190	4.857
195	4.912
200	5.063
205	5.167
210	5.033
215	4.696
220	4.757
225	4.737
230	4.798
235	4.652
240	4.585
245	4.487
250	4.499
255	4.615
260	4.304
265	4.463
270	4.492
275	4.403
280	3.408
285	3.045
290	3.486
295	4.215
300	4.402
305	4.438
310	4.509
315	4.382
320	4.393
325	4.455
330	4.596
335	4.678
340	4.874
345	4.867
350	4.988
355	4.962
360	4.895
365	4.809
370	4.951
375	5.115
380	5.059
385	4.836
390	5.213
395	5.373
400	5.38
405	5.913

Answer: 0.01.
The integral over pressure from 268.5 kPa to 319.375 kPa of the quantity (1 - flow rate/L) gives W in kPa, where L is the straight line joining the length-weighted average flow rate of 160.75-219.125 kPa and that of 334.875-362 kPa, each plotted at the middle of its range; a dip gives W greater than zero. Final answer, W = 8.1 kPa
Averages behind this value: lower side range 4.78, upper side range 4.89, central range 4.08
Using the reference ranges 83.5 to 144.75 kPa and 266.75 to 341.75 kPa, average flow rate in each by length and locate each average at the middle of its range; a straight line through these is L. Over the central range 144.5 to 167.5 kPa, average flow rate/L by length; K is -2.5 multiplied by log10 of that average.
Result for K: 0.19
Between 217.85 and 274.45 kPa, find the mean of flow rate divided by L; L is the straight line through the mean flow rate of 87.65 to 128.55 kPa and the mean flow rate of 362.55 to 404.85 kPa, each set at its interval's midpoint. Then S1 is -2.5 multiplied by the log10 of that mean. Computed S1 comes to 0.160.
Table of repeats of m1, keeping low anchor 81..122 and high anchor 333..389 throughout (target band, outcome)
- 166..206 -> 0.08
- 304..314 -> 0.13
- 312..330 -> 0.13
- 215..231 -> 0.09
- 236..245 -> 0.13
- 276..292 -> 0.43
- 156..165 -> 0.34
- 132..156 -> 0.03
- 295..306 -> 0.15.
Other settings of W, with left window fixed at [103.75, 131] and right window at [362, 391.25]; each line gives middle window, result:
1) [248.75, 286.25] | 7.4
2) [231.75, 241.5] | 1.2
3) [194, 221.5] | 1.9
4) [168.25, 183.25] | 1.7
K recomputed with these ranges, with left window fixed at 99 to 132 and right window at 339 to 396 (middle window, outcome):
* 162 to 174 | 0.26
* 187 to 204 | 0.08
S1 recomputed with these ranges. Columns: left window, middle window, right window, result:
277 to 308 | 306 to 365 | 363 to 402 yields -0.06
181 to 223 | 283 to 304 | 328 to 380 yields 0.26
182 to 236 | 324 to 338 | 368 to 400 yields 0.10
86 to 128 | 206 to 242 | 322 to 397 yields 0.09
